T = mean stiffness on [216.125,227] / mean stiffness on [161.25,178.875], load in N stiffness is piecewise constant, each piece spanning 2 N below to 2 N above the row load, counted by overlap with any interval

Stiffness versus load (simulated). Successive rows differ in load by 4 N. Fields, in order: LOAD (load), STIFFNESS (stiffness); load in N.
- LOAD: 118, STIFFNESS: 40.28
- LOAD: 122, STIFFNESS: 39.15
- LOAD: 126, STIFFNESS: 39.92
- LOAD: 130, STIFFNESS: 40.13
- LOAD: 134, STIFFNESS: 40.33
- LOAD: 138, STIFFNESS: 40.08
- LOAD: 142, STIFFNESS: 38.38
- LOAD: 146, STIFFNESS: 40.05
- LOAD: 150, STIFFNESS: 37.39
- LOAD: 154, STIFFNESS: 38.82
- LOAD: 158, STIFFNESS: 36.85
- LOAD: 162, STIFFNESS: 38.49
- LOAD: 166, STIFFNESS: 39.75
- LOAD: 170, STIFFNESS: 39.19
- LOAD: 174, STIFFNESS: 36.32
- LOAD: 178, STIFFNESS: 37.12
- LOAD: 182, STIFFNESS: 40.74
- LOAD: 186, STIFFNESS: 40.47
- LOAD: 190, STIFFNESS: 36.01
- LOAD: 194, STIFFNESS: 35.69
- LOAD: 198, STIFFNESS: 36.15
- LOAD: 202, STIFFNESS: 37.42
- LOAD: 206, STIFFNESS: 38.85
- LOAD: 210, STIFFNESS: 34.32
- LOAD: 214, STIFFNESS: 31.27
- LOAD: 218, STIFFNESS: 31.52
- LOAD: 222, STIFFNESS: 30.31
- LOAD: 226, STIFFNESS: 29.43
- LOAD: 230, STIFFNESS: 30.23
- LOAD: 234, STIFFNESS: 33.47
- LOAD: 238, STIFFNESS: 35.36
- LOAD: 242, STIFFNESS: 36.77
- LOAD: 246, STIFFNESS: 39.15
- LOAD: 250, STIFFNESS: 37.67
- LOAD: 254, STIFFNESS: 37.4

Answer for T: 0.80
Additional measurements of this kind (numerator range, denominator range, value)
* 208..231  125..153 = 0.79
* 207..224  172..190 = 0.84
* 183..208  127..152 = 0.95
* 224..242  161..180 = 0.86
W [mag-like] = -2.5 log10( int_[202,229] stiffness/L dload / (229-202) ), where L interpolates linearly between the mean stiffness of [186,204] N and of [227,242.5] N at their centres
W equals 0.07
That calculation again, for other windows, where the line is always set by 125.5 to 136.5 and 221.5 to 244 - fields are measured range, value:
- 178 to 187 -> -0.10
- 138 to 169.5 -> 0.00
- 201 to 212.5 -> -0.06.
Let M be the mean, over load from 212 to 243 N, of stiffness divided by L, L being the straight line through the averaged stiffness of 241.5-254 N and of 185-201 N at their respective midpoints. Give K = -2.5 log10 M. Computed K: 0.168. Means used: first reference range 36.9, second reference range 37.9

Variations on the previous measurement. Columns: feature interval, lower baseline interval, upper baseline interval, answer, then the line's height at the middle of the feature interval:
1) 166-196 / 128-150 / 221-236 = -0.08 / 35.5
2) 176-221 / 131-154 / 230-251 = 0.03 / 37.3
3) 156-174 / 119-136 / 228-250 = 0.00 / 38.3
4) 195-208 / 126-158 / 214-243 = -0.09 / 34.4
